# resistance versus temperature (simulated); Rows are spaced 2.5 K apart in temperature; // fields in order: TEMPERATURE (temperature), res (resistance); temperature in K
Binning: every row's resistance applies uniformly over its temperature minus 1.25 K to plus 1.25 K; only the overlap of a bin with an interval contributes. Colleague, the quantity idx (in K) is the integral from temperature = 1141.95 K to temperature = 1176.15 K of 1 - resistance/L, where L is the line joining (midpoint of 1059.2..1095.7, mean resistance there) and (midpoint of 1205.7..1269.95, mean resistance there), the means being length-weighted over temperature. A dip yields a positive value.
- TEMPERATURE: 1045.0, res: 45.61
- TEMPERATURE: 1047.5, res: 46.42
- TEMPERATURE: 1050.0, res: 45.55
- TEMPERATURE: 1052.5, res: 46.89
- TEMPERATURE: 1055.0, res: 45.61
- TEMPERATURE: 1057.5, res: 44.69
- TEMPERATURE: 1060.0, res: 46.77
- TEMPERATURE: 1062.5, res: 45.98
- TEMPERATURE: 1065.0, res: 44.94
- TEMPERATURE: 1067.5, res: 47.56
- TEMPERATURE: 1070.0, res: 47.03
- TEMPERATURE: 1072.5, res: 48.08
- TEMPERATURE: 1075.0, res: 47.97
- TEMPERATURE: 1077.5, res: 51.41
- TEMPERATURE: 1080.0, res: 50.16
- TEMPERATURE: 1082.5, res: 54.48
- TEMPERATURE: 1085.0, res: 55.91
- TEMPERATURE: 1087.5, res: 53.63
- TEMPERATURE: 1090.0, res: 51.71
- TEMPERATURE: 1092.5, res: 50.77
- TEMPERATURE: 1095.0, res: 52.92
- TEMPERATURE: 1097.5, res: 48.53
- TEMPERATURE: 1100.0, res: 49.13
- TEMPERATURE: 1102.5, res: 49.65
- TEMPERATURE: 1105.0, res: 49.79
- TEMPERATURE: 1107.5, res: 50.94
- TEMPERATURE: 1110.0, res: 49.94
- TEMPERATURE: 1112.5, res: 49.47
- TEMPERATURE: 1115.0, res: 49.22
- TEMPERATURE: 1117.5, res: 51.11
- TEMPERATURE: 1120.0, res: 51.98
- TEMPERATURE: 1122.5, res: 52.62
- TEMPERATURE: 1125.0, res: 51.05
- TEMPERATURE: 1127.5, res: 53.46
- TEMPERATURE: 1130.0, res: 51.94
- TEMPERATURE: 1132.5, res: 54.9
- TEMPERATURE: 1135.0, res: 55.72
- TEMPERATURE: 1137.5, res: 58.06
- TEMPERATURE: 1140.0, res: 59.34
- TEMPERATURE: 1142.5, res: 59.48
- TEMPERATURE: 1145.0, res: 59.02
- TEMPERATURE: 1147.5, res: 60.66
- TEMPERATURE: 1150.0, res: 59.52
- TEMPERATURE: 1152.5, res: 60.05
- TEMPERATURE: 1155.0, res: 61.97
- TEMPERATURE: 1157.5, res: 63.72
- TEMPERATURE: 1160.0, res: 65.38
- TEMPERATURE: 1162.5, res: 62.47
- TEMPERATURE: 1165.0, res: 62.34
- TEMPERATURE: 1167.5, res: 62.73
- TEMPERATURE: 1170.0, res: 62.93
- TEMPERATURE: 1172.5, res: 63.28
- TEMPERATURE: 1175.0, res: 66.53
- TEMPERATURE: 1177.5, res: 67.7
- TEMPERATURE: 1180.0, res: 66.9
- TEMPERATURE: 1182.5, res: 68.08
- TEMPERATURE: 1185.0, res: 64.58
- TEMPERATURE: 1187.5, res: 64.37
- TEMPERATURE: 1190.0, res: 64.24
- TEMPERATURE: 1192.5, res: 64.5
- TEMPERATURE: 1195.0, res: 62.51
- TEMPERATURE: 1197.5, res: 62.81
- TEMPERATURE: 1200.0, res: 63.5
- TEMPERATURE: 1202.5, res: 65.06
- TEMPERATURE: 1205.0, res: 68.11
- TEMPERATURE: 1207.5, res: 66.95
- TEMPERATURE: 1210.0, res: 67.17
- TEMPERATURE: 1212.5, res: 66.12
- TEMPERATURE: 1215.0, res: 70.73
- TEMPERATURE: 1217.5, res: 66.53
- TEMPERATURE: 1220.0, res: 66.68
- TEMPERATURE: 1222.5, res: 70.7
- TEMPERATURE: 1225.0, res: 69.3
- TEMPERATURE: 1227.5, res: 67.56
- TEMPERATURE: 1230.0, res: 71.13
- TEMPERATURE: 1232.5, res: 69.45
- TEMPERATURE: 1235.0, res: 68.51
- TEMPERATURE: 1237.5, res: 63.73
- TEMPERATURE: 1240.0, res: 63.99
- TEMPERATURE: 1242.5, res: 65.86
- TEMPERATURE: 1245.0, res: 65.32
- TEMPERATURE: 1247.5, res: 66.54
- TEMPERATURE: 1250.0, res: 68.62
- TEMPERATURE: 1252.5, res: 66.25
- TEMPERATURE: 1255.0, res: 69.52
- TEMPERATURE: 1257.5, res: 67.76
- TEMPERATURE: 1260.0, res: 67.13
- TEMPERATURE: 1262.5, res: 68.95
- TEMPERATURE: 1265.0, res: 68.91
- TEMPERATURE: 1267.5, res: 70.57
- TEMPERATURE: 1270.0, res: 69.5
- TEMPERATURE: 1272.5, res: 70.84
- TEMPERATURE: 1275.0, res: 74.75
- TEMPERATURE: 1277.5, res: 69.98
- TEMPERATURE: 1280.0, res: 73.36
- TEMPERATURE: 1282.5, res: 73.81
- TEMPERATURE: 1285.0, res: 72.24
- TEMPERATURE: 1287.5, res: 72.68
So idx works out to -1.8 K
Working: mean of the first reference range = 49.9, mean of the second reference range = 67.8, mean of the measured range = 62.2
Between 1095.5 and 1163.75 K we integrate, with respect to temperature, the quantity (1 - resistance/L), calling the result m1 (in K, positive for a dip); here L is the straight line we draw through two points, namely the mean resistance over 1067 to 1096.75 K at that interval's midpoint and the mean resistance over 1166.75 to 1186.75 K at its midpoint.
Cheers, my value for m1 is 3.8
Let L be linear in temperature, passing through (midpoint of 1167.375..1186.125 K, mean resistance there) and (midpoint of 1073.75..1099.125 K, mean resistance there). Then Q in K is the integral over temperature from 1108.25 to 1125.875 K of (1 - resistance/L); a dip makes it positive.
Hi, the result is 1.8 K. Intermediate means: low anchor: 51.7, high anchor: 65.5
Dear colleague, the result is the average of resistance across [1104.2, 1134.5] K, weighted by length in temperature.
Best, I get 51.5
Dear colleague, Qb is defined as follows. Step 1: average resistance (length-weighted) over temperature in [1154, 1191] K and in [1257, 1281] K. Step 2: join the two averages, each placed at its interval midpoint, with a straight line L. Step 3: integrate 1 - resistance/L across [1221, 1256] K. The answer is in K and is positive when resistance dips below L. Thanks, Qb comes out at 0.4 K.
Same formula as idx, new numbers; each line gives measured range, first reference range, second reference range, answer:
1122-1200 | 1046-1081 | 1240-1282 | -4.4 K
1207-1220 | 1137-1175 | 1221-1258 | -0.3 K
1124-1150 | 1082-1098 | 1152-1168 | 1.3 K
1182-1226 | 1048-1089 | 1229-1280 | -2.2 K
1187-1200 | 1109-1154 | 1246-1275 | -0.4 K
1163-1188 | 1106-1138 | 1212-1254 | -2.2 K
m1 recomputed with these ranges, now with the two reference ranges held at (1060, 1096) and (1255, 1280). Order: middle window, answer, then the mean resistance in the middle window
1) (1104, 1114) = 0.62 K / 50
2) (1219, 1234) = -0.80 K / 69.2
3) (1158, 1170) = -0.84 K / 63.2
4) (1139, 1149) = -0.46 K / 59.6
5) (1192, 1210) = -0.56 K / 65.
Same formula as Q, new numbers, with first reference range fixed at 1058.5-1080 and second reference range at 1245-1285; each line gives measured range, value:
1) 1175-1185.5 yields -1.2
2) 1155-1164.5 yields -0.9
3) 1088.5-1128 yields 0.9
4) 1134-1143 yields -0.4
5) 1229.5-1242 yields -0.1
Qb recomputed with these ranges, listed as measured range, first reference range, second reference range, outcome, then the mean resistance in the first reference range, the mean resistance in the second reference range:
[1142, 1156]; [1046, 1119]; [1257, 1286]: -0.8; 49.2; 70.7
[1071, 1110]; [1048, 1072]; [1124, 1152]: -0.5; 46.2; 56.8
